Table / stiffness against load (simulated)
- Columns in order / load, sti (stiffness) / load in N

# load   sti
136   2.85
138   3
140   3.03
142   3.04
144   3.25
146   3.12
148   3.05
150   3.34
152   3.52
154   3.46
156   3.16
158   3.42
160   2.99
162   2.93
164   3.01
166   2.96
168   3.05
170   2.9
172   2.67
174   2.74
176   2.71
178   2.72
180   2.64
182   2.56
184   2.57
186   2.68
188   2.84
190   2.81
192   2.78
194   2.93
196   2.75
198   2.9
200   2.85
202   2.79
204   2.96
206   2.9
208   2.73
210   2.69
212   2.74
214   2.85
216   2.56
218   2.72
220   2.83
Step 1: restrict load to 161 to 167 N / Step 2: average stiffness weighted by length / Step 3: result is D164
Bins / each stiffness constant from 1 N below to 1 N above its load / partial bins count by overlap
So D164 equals 2.97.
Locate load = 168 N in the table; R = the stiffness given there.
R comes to 3.05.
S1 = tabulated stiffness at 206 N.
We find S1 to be 2.9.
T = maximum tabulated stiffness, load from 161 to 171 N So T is 3.05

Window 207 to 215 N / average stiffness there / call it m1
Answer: 2.75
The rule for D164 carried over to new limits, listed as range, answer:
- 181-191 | 2.69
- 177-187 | 2.63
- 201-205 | 2.88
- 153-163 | 3.19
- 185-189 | 2.76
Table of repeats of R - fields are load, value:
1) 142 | 3.04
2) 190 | 2.81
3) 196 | 2.75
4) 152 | 3.52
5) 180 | 2.64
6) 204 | 2.96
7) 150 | 3.34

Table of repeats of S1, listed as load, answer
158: 3.42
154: 3.46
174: 2.74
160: 2.99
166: 2.96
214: 2.85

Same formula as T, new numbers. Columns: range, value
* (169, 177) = 2.9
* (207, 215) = 2.85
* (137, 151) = 3.34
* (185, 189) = 2.84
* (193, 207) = 2.96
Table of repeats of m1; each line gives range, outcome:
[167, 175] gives 2.84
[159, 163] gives 2.96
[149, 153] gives 3.43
